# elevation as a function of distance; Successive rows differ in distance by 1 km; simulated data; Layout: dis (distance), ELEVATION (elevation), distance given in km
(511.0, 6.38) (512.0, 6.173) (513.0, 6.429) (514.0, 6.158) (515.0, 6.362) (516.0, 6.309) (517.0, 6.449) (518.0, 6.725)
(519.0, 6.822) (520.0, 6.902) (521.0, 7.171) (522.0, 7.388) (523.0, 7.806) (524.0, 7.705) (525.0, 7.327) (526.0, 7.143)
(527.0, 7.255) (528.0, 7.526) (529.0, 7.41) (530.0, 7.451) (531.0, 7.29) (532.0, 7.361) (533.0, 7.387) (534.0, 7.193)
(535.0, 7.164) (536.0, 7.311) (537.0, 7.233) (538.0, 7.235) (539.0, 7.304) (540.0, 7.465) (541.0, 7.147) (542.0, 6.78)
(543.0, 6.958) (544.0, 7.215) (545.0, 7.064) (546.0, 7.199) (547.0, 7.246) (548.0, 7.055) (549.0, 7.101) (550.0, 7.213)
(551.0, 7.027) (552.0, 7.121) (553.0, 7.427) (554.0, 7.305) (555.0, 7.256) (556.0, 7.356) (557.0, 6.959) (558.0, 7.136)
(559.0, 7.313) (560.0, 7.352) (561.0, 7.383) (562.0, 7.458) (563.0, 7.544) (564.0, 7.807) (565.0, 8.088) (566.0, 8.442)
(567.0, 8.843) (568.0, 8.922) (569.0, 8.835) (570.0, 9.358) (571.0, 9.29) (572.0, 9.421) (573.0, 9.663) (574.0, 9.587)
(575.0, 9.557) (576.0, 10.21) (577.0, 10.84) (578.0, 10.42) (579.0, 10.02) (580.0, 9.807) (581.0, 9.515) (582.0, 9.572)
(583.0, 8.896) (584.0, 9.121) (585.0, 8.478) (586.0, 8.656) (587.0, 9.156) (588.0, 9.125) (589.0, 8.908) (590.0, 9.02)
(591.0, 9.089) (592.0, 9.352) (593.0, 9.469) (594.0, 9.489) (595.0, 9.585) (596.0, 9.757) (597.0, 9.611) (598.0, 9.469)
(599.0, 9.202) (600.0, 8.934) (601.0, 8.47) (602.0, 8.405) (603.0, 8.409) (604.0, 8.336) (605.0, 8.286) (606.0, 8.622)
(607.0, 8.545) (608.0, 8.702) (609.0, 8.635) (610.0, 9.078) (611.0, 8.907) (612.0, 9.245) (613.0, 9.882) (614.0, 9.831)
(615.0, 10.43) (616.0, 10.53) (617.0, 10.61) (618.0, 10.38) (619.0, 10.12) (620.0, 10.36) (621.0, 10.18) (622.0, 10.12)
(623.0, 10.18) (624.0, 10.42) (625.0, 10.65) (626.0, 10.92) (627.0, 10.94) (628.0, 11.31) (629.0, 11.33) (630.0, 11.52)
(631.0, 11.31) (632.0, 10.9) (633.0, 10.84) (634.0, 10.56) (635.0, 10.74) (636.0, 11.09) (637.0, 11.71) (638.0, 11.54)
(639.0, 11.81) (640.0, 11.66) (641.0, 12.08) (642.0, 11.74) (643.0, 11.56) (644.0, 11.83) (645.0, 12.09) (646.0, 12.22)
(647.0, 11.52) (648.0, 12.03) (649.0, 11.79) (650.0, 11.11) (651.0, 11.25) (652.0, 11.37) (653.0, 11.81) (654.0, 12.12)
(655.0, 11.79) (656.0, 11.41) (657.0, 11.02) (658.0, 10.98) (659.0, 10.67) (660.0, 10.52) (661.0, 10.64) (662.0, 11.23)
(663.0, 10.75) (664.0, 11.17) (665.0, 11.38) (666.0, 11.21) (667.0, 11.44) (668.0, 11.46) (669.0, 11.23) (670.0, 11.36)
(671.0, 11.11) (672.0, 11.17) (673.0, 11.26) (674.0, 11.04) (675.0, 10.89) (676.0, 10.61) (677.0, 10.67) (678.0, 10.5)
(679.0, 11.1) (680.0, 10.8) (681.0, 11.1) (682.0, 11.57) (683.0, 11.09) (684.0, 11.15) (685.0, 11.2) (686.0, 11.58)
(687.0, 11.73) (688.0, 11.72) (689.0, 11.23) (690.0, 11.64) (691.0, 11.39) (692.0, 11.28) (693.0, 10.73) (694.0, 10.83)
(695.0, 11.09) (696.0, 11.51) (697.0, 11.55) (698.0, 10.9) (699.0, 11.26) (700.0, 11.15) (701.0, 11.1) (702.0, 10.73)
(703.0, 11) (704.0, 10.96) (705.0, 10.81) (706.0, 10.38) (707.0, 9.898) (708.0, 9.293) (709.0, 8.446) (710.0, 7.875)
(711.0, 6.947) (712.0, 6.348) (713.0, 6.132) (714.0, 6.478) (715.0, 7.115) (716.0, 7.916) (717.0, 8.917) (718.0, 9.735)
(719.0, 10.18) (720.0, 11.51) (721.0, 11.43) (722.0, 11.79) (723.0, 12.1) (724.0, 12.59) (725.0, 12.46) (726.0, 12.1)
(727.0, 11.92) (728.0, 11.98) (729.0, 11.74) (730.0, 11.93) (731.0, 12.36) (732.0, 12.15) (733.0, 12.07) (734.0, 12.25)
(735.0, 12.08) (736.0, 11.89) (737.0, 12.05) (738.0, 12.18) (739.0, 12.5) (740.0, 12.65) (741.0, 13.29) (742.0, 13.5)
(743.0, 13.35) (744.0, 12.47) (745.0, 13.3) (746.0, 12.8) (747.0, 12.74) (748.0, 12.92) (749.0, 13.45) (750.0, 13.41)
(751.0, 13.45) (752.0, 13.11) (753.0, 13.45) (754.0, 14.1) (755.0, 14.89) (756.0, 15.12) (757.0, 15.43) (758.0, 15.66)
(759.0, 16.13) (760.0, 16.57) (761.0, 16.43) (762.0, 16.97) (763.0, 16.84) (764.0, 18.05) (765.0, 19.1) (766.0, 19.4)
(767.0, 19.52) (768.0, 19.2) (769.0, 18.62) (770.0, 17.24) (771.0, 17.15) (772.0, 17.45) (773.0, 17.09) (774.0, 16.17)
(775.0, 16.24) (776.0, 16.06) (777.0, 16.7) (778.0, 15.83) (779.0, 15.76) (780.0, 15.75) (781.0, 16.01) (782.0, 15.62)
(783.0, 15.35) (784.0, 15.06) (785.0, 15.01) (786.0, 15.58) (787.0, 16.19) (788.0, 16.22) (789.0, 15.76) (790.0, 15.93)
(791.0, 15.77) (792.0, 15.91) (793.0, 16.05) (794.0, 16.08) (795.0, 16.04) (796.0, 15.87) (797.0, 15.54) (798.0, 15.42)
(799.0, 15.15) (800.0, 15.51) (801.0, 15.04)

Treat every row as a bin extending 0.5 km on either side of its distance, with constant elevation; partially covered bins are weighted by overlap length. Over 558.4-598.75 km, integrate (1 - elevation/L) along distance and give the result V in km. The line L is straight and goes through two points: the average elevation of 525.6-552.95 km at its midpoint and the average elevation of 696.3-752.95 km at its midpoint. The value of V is -4.9 km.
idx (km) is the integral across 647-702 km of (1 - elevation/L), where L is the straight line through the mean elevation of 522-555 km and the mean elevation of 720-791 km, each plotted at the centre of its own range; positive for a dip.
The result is 2.9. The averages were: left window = 7.27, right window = 14.6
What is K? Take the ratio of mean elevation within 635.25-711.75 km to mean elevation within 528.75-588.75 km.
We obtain 1.37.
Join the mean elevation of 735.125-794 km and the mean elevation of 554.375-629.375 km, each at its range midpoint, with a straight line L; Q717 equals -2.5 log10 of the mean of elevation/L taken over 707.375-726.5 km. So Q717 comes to 0.40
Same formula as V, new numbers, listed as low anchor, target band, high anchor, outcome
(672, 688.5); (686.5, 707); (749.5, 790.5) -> 1.57 km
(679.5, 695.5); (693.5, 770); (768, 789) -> 7.58 km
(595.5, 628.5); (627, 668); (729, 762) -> -2.87 km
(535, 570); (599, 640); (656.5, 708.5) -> -3.29 km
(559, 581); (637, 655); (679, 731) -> -3.40 km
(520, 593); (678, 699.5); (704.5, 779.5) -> 0.87 km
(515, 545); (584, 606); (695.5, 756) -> -1.13 km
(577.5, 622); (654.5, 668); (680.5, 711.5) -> -1.14 km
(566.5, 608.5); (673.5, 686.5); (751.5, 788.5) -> 1.83 km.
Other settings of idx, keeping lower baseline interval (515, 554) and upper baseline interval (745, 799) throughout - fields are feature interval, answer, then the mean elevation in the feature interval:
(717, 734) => 3.0 km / 11.7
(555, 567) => 0.8 km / 7.57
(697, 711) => 3.3 km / 10.2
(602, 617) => 1.2 km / 9.13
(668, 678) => 1.0 km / 11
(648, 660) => 0.2 km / 11.4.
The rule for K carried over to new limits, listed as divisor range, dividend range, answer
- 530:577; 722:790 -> 1.89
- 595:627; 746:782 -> 1.68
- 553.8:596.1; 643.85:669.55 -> 1.29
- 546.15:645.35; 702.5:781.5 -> 1.40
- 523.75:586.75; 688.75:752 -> 1.40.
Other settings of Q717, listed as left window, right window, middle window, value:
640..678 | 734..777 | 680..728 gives 0.24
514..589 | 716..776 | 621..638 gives -0.06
